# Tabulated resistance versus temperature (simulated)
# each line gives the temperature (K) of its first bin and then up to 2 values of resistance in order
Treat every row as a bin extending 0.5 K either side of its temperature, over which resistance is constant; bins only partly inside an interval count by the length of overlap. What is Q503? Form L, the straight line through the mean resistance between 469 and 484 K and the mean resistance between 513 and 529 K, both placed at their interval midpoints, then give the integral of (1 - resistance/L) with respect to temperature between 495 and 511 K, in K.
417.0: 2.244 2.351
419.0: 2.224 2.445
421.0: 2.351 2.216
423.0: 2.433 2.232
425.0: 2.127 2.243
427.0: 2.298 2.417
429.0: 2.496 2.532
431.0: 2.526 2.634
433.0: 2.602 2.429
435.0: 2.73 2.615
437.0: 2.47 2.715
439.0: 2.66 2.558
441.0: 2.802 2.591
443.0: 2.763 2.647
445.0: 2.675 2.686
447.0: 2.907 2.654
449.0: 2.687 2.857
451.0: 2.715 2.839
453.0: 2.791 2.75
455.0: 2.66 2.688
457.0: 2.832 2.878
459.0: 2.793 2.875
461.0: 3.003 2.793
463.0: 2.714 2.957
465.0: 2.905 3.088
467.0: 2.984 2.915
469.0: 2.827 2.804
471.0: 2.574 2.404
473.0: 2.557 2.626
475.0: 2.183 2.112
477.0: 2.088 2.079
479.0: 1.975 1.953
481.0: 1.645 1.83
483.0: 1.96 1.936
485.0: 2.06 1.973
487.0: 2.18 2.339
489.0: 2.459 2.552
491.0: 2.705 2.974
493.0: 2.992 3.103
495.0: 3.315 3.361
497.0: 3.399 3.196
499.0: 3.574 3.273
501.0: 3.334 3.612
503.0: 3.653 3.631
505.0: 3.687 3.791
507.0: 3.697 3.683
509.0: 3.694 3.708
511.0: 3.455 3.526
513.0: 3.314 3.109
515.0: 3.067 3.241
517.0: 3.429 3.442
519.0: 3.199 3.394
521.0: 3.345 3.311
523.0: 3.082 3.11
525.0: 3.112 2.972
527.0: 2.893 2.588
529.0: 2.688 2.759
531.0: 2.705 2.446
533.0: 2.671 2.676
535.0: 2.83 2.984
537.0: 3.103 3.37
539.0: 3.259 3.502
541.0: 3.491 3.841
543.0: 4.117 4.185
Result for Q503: -4.5 K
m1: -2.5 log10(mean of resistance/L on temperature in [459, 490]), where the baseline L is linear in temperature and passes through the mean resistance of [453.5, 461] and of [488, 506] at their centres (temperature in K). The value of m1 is 0.213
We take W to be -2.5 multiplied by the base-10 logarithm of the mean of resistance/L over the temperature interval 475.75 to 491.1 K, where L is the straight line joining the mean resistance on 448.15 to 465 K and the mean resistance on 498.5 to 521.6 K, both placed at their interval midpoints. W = 0.44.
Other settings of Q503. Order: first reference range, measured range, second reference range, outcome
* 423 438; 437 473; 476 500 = -4.06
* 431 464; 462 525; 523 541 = -1.67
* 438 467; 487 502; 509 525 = 0.50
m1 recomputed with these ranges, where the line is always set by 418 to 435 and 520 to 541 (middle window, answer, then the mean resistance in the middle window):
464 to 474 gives -0.058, 2.78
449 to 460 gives -0.091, 2.78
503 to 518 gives -0.215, 3.51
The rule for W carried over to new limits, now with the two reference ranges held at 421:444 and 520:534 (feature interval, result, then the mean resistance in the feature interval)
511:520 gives -0.158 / 3.31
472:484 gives 0.273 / 2.1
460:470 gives -0.102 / 2.9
